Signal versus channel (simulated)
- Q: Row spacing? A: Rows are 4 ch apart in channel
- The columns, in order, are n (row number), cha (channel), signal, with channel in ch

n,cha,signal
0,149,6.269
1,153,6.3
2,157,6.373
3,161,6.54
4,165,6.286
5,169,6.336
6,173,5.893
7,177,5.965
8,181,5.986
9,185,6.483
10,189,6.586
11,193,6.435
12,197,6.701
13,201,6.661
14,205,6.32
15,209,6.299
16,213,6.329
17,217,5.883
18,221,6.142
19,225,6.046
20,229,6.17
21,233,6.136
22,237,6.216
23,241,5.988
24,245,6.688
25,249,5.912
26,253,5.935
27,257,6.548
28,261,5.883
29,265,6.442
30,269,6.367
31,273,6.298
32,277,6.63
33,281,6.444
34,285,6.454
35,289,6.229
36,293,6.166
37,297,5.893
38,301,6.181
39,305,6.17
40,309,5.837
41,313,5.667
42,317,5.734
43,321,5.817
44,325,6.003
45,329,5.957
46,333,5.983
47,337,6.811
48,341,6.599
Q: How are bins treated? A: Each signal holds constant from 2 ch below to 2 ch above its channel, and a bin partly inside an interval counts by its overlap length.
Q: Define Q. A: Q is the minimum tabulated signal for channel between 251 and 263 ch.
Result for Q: 5.883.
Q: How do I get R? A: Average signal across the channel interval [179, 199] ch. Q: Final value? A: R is 6.44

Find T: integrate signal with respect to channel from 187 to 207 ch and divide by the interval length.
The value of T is 6.54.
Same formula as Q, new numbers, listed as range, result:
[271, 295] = 6.166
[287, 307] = 5.893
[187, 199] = 6.435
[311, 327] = 5.667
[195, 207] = 6.32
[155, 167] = 6.286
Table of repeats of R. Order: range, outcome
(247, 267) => 6.14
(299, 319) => 5.92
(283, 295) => 6.28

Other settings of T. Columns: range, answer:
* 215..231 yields 6.06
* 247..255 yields 5.92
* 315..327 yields 5.85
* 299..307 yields 6.18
